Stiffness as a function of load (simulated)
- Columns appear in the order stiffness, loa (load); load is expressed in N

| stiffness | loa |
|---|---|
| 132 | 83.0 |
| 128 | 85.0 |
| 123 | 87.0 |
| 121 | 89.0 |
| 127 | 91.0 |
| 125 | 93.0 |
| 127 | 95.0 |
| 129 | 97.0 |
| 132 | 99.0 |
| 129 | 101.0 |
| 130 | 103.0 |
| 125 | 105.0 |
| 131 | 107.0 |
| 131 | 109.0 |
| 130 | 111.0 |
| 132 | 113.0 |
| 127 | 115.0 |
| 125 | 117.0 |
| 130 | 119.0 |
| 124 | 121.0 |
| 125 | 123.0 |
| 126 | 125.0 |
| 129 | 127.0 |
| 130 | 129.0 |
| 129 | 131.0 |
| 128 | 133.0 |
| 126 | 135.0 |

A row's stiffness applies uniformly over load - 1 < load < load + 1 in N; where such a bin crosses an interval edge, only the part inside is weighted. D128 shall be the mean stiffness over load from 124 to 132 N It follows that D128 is 128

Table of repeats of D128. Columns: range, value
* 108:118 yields 129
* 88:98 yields 126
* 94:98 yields 128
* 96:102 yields 130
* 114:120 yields 127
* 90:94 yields 126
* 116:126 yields 126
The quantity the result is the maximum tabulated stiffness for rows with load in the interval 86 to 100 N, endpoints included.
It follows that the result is 132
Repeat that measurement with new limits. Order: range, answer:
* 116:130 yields 130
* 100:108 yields 131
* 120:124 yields 125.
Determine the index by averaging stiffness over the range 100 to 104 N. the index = 130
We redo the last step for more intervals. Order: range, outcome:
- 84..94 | 125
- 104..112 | 129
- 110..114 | 131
